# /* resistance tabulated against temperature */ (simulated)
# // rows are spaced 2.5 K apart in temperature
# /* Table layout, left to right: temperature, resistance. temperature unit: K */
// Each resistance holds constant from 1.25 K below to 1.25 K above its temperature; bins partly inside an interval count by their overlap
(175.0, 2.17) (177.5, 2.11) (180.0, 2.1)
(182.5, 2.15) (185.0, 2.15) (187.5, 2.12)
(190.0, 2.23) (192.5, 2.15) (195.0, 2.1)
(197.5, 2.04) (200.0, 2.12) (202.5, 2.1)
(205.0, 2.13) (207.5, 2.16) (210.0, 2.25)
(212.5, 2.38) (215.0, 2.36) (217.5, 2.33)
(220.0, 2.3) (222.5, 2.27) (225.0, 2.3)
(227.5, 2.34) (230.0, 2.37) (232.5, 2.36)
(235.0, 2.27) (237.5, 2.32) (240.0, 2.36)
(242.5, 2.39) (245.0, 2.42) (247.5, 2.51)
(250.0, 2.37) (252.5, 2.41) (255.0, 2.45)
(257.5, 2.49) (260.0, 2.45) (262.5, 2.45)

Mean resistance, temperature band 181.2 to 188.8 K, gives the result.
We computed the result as 2.14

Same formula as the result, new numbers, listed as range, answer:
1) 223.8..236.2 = 2.33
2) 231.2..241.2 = 2.33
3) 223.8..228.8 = 2.32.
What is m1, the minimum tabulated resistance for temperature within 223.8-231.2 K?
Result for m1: 2.3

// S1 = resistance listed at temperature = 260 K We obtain 2.45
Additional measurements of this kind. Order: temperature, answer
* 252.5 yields 2.41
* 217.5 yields 2.33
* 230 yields 2.37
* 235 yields 2.27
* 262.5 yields 2.45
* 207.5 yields 2.16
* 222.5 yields 2.27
